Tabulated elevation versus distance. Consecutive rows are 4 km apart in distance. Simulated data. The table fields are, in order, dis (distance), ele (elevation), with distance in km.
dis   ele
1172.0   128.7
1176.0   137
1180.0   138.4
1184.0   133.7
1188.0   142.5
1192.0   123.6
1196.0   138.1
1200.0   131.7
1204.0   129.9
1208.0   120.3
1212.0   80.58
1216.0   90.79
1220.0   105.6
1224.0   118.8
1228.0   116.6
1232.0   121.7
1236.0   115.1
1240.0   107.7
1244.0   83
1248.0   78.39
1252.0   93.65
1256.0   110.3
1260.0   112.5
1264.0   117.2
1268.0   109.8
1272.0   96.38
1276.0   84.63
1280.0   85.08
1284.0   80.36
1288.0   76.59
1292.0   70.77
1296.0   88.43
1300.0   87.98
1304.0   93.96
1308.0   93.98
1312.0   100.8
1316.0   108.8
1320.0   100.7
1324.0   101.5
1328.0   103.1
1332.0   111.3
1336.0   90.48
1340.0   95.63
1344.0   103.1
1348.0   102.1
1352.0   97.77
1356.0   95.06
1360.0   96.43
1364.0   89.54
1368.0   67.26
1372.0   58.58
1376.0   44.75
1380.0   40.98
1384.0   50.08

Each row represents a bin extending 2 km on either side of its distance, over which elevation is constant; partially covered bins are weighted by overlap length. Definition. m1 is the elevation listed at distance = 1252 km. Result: 93.65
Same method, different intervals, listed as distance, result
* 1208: 120.3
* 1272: 96.38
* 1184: 133.7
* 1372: 58.58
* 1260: 112.5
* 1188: 142.5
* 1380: 40.98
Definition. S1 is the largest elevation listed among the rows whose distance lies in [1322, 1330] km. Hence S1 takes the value 103.1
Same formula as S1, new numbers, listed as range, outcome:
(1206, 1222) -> 120.3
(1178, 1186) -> 138.4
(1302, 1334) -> 111.3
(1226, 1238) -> 121.7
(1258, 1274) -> 117.2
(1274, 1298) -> 88.43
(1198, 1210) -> 131.7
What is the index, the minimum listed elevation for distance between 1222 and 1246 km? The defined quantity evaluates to 83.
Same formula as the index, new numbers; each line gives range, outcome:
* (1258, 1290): 76.59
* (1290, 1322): 70.77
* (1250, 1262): 93.65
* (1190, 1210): 120.3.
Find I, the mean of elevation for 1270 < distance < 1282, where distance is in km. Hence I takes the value 88.7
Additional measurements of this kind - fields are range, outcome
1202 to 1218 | 105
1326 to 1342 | 100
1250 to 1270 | 109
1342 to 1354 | 101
